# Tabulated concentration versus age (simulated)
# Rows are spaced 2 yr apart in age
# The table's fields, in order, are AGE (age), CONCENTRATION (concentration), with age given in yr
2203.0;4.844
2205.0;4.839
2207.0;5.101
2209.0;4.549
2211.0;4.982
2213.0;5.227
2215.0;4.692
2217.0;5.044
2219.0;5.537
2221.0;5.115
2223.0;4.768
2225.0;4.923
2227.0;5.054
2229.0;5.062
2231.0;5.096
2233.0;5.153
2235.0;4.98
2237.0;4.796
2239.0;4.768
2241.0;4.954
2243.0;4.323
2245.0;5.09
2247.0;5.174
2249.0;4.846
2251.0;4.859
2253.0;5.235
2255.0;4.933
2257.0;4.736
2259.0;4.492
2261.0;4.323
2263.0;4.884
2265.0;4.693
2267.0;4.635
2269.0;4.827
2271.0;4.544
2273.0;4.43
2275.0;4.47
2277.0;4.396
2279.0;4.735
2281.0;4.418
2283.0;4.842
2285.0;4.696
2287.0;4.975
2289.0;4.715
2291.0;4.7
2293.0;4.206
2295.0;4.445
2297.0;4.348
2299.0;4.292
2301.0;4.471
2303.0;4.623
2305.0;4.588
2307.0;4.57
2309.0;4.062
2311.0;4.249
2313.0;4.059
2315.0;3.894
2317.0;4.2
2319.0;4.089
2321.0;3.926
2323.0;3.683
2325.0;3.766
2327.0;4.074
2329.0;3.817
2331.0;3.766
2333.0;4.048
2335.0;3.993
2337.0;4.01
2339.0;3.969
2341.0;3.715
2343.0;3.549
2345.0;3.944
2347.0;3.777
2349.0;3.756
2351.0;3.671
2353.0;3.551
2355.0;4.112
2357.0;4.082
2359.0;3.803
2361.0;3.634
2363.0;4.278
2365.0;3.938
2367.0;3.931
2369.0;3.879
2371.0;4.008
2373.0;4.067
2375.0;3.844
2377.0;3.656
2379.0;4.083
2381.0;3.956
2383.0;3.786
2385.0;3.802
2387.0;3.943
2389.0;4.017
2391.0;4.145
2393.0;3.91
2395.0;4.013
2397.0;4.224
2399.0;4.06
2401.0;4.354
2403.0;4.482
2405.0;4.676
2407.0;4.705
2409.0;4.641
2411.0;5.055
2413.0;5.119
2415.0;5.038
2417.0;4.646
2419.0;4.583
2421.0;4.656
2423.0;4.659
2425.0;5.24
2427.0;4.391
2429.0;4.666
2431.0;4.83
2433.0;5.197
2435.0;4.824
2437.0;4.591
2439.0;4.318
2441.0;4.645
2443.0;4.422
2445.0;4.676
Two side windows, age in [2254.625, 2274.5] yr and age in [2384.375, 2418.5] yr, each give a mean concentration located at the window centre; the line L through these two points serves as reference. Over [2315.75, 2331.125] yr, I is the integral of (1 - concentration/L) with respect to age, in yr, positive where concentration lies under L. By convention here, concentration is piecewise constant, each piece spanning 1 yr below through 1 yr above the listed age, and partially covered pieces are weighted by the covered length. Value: 2.1 yr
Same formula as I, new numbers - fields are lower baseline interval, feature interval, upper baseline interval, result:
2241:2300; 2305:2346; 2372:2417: 4.6 yr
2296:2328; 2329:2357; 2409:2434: 3.3 yr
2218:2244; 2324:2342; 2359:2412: 2.0 yr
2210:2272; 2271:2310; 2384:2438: 2.2 yr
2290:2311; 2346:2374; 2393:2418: 3.8 yr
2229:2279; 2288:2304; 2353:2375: 0.0 yr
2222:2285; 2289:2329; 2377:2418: 3.3 yr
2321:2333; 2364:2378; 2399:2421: 1.3 yr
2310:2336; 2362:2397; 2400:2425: 3.8 yr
